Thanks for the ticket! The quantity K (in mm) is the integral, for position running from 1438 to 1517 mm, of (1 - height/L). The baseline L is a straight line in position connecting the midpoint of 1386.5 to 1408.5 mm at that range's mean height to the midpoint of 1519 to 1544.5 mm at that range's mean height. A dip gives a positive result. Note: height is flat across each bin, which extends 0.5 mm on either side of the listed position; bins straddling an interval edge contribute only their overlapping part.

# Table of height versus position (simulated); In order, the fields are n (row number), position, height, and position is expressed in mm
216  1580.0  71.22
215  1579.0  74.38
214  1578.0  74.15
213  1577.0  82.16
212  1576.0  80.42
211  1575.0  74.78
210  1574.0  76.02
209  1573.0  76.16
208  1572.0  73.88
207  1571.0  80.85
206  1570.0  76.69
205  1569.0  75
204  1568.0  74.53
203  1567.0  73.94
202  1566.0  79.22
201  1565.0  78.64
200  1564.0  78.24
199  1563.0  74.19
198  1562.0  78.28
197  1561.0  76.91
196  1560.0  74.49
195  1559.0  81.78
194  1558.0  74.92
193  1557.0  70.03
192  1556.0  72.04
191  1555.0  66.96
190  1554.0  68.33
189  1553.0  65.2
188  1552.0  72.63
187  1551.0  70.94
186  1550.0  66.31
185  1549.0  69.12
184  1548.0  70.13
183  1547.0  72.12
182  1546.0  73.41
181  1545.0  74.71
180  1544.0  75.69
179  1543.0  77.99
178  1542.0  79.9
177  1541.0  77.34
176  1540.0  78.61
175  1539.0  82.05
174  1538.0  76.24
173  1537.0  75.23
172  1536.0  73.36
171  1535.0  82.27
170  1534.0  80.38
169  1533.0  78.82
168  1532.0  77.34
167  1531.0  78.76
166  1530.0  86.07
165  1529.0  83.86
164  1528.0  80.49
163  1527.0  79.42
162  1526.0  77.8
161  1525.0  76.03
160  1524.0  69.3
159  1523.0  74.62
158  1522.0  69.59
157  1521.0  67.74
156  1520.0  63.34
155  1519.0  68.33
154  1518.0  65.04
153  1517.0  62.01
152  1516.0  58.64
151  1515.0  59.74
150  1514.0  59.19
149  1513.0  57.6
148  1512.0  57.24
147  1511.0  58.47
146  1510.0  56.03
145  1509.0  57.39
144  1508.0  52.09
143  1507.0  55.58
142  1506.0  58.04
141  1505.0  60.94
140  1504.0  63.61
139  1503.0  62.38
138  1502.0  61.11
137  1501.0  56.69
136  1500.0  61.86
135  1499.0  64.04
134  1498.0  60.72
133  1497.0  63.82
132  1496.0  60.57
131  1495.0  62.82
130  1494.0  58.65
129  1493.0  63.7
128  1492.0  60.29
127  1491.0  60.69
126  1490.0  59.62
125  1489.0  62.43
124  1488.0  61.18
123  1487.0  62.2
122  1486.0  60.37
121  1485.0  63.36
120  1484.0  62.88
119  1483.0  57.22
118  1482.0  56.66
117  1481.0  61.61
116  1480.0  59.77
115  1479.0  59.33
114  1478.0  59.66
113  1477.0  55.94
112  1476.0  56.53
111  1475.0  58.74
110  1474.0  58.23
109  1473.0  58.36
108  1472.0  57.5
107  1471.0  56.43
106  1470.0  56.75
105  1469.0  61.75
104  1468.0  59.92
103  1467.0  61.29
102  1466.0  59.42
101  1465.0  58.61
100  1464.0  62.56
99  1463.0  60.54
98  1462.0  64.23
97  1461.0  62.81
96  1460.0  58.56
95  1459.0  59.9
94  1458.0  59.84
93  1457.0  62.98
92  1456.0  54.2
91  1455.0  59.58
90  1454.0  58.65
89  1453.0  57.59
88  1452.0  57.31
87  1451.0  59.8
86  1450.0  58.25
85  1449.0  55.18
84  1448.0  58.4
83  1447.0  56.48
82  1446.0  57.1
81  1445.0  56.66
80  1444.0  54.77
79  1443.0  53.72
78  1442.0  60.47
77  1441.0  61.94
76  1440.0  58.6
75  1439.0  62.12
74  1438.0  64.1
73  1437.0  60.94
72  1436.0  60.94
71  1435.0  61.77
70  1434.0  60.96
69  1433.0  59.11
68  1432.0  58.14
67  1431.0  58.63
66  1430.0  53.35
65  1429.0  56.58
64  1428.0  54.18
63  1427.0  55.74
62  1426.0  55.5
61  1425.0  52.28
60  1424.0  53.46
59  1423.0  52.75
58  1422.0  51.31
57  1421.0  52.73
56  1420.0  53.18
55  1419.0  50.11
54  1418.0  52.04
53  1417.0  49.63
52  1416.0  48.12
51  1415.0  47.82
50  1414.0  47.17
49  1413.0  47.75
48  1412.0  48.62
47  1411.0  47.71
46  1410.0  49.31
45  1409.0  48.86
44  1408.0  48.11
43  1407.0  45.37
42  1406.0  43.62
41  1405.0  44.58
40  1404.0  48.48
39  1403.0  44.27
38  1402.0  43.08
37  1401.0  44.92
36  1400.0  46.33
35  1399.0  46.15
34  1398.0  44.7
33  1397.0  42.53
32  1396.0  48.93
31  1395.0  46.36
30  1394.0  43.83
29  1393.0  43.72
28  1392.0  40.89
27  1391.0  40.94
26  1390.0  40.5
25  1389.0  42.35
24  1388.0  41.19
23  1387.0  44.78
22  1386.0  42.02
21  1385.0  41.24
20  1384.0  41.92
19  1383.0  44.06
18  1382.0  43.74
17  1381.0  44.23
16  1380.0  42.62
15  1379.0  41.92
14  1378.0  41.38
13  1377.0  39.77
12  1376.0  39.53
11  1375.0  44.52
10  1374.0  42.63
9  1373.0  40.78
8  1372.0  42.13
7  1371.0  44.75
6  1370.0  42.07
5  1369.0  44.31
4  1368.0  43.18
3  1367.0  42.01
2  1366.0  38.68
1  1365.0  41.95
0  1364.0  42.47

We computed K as 4.74 mm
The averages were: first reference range 44.3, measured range 59.4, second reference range 76.7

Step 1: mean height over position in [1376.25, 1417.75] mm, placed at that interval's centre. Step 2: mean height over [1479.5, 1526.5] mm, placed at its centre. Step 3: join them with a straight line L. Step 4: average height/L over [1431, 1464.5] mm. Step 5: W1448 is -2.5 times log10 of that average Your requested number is -0.12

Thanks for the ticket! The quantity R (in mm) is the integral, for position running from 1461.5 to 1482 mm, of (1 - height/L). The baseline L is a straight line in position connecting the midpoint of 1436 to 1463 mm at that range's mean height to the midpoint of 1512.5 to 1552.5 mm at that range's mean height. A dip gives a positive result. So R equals 1.1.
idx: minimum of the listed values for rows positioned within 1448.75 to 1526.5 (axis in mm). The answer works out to 52.09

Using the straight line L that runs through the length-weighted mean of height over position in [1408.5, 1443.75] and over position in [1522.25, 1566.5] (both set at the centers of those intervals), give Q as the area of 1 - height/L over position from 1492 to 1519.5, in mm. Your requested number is 3.4 mm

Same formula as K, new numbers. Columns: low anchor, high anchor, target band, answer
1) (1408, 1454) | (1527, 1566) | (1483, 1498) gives 1.0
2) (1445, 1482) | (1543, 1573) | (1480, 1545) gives 0.0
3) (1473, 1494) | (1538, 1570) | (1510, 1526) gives 0.6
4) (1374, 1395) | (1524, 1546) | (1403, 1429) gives 0.0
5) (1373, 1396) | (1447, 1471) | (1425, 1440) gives -1.4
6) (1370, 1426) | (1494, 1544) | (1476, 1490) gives 0.4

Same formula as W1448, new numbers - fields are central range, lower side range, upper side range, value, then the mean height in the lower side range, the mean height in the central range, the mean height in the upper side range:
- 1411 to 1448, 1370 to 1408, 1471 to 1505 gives -0.10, 43.4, 55.2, 60.3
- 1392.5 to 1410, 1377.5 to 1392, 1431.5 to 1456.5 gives 0.03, 42.3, 45.6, 58.7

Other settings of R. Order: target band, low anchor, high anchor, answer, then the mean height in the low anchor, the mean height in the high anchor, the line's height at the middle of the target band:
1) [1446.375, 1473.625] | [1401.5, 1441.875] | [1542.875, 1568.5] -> -0.2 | 52.9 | 73.4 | 58.8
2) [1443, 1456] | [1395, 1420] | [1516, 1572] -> -0.4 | 47.1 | 74.5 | 55.6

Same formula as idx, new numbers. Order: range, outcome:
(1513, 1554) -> 57.6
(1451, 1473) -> 54.2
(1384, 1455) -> 40.5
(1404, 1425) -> 43.62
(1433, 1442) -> 58.6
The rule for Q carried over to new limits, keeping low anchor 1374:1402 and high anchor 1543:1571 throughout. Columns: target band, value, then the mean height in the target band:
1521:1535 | -1.88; 77.7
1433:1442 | -1.58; 61.2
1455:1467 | -0.85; 60.3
